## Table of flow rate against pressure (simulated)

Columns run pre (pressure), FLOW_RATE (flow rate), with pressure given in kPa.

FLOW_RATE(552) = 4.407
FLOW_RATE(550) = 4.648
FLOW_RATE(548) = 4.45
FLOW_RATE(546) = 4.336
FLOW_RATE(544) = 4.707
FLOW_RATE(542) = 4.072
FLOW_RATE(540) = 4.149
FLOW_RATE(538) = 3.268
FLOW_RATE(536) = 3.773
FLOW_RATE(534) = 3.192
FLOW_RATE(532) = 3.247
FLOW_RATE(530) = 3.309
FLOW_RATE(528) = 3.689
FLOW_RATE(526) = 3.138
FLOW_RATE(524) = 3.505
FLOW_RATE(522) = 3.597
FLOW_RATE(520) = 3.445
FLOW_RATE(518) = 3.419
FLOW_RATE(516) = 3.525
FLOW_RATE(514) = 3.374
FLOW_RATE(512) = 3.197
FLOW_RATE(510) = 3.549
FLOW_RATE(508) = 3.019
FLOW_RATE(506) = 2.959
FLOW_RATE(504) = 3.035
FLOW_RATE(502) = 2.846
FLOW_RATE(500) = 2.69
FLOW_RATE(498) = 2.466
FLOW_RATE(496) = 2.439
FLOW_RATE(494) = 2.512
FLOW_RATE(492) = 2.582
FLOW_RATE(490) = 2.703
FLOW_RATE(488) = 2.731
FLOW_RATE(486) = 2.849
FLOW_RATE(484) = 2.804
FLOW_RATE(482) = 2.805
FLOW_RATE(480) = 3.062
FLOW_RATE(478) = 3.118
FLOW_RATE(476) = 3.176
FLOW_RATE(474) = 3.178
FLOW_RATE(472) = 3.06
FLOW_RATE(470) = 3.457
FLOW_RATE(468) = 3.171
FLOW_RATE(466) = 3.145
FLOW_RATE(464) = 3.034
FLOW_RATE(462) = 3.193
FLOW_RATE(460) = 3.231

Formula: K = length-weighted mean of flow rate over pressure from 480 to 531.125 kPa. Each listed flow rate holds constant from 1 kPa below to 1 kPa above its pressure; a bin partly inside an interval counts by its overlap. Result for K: 3.05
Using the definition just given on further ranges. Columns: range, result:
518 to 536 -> 3.41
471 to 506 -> 2.83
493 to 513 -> 2.87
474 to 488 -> 2.97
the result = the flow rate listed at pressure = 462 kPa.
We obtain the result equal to 3.193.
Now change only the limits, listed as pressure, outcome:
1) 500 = 2.69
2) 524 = 3.505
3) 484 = 2.804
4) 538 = 3.268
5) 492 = 2.582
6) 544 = 4.707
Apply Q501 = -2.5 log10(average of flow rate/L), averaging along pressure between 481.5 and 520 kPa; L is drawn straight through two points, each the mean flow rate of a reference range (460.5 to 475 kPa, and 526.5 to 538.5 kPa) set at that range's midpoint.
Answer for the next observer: 0.13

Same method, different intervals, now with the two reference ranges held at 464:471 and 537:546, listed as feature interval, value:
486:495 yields 0.30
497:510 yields 0.25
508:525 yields 0.11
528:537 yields 0.17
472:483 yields 0.09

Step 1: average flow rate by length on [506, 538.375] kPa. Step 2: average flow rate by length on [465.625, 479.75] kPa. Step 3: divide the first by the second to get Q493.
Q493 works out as 1.06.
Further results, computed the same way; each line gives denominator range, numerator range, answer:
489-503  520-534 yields 1.31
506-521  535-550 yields 1.24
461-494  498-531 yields 1.09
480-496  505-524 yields 1.23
